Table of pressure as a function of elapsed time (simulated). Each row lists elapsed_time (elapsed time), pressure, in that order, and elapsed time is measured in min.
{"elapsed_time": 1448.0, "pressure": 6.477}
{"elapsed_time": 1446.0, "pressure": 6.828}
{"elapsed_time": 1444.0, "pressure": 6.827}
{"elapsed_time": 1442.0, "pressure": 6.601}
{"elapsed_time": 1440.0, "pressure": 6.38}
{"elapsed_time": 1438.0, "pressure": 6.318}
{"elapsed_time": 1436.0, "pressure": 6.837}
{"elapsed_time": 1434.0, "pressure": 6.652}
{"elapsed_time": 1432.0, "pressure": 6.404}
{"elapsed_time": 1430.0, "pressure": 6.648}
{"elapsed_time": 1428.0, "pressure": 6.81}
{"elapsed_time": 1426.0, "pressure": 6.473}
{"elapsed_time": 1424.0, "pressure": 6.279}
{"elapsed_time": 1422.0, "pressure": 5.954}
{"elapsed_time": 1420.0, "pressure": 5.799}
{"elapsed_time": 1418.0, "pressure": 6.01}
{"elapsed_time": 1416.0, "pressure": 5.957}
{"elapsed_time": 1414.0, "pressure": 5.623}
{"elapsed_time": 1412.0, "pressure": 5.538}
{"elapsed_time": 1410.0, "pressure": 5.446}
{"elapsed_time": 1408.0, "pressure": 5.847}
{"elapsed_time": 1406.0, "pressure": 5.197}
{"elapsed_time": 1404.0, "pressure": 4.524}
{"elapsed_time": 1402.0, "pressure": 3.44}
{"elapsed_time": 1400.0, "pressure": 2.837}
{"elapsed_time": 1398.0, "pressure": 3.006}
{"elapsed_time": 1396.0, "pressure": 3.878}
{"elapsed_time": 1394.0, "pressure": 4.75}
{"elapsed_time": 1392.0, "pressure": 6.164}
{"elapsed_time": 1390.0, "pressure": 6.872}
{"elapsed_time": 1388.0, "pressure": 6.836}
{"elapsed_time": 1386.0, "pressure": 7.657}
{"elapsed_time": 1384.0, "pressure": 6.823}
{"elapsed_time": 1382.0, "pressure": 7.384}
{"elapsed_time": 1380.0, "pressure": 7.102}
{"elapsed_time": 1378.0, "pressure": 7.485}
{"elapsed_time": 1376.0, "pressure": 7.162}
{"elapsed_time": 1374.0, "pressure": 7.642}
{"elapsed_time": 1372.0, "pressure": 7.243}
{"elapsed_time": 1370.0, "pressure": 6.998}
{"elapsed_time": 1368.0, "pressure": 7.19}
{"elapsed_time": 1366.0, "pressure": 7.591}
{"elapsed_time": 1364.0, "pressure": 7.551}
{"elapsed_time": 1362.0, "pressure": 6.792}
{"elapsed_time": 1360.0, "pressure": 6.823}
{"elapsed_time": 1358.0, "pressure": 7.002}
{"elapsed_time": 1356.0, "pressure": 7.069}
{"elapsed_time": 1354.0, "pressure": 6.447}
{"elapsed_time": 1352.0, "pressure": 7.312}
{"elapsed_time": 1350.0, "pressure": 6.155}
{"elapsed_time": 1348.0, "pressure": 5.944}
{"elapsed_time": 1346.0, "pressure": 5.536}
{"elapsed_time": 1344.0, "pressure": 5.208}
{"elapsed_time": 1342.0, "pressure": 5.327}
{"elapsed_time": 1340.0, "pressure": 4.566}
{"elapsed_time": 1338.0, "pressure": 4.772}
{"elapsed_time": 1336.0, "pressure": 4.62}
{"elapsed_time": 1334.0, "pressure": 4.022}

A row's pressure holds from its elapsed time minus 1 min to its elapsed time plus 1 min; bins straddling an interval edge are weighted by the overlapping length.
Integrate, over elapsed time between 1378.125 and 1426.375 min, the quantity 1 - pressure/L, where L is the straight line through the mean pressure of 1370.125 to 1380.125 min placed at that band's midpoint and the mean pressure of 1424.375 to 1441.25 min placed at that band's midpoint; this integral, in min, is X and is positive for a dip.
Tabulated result 9.0 min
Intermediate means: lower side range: 7.32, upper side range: 6.56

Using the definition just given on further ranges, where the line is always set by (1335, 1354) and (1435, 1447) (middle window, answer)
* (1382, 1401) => 1.65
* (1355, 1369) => -3.42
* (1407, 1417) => 0.99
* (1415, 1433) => 0.51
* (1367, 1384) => -3.91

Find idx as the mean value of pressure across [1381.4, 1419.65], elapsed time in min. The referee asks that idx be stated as 5.45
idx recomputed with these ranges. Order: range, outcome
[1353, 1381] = 7.15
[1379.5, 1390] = 7.14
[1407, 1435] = 6.1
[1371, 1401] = 6.19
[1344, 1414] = 6.19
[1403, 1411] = 5.25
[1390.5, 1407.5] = 4.35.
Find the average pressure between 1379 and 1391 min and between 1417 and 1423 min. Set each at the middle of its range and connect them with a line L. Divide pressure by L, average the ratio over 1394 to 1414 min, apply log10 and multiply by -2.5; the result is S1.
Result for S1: 0.39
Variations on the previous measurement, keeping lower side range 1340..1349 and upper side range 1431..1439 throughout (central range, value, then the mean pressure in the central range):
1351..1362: -0.24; 6.92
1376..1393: -0.19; 7.05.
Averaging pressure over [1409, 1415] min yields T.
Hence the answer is 5.54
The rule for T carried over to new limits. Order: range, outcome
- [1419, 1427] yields 6.13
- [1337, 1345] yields 4.97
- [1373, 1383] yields 7.35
